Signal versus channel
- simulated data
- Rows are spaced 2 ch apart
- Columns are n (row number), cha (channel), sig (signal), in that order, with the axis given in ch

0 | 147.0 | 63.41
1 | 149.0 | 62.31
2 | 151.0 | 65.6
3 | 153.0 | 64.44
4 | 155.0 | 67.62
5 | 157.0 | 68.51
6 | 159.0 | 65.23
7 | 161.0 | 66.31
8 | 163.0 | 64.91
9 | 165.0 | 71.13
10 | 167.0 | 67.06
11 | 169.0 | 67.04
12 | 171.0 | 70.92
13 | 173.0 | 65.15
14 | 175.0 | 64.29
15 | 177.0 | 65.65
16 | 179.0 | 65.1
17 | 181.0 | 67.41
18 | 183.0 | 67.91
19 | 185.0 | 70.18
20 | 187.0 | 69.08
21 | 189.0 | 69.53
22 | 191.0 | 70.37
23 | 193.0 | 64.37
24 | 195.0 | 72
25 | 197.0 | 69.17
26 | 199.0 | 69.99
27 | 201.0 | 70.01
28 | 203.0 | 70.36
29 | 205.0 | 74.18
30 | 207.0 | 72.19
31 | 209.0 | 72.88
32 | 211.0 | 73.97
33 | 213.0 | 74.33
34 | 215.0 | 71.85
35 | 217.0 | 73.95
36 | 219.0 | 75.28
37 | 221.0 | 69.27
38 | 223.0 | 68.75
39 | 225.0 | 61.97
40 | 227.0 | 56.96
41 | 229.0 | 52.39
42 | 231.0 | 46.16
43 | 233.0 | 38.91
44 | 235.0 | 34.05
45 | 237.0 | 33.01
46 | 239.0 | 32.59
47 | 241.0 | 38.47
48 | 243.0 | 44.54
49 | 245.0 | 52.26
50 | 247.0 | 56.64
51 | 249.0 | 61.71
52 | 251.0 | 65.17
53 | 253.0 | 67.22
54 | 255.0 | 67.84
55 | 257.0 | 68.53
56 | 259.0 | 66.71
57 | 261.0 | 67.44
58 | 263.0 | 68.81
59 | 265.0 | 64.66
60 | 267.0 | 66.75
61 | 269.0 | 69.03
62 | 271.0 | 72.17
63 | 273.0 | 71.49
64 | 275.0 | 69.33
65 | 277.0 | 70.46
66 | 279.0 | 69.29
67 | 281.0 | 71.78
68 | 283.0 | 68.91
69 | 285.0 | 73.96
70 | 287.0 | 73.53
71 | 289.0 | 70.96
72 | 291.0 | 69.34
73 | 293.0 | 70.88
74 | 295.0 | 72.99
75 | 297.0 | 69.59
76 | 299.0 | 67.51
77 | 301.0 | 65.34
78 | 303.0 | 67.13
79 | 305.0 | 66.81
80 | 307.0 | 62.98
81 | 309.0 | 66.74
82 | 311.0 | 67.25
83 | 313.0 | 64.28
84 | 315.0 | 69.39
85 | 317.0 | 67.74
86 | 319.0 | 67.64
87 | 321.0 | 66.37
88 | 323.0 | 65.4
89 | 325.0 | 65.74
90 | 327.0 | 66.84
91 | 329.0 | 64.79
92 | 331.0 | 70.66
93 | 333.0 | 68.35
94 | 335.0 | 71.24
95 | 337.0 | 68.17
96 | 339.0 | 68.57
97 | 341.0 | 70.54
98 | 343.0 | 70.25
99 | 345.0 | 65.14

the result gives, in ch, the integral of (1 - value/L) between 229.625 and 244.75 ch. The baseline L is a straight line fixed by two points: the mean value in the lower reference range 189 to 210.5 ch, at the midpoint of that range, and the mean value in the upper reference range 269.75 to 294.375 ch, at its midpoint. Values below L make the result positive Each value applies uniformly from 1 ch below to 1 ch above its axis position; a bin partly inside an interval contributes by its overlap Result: 6.7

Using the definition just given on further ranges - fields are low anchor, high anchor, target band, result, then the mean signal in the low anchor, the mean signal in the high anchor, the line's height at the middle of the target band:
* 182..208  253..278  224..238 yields 4.66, 69.9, 68.5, 69.2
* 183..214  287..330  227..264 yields 8.41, 70.7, 67.6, 69.4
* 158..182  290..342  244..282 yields 0.39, 66.7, 67.8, 67.4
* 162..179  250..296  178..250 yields 6.27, 66.9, 69.4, 68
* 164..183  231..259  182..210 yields -3.66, 67.1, 51.2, 62.1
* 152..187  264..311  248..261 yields 0.43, 67.1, 69.2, 68.6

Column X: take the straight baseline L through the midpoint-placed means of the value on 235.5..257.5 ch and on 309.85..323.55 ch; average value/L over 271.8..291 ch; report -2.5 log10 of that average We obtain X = -0.19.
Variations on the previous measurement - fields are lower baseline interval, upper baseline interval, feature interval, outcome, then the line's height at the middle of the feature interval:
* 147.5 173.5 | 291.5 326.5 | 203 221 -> -0.10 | 66.8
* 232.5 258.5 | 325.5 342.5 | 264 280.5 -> -0.22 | 56.6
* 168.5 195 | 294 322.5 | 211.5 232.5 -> 0.05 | 67.5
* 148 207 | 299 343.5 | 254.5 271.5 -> -0.01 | 67.6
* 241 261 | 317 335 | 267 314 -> -0.09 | 64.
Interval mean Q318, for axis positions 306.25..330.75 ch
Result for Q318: 66.4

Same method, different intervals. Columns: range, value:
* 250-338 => 68.3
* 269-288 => 71.1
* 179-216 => 70.4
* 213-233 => 63.3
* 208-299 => 63.5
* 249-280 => 68.1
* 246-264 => 65.6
